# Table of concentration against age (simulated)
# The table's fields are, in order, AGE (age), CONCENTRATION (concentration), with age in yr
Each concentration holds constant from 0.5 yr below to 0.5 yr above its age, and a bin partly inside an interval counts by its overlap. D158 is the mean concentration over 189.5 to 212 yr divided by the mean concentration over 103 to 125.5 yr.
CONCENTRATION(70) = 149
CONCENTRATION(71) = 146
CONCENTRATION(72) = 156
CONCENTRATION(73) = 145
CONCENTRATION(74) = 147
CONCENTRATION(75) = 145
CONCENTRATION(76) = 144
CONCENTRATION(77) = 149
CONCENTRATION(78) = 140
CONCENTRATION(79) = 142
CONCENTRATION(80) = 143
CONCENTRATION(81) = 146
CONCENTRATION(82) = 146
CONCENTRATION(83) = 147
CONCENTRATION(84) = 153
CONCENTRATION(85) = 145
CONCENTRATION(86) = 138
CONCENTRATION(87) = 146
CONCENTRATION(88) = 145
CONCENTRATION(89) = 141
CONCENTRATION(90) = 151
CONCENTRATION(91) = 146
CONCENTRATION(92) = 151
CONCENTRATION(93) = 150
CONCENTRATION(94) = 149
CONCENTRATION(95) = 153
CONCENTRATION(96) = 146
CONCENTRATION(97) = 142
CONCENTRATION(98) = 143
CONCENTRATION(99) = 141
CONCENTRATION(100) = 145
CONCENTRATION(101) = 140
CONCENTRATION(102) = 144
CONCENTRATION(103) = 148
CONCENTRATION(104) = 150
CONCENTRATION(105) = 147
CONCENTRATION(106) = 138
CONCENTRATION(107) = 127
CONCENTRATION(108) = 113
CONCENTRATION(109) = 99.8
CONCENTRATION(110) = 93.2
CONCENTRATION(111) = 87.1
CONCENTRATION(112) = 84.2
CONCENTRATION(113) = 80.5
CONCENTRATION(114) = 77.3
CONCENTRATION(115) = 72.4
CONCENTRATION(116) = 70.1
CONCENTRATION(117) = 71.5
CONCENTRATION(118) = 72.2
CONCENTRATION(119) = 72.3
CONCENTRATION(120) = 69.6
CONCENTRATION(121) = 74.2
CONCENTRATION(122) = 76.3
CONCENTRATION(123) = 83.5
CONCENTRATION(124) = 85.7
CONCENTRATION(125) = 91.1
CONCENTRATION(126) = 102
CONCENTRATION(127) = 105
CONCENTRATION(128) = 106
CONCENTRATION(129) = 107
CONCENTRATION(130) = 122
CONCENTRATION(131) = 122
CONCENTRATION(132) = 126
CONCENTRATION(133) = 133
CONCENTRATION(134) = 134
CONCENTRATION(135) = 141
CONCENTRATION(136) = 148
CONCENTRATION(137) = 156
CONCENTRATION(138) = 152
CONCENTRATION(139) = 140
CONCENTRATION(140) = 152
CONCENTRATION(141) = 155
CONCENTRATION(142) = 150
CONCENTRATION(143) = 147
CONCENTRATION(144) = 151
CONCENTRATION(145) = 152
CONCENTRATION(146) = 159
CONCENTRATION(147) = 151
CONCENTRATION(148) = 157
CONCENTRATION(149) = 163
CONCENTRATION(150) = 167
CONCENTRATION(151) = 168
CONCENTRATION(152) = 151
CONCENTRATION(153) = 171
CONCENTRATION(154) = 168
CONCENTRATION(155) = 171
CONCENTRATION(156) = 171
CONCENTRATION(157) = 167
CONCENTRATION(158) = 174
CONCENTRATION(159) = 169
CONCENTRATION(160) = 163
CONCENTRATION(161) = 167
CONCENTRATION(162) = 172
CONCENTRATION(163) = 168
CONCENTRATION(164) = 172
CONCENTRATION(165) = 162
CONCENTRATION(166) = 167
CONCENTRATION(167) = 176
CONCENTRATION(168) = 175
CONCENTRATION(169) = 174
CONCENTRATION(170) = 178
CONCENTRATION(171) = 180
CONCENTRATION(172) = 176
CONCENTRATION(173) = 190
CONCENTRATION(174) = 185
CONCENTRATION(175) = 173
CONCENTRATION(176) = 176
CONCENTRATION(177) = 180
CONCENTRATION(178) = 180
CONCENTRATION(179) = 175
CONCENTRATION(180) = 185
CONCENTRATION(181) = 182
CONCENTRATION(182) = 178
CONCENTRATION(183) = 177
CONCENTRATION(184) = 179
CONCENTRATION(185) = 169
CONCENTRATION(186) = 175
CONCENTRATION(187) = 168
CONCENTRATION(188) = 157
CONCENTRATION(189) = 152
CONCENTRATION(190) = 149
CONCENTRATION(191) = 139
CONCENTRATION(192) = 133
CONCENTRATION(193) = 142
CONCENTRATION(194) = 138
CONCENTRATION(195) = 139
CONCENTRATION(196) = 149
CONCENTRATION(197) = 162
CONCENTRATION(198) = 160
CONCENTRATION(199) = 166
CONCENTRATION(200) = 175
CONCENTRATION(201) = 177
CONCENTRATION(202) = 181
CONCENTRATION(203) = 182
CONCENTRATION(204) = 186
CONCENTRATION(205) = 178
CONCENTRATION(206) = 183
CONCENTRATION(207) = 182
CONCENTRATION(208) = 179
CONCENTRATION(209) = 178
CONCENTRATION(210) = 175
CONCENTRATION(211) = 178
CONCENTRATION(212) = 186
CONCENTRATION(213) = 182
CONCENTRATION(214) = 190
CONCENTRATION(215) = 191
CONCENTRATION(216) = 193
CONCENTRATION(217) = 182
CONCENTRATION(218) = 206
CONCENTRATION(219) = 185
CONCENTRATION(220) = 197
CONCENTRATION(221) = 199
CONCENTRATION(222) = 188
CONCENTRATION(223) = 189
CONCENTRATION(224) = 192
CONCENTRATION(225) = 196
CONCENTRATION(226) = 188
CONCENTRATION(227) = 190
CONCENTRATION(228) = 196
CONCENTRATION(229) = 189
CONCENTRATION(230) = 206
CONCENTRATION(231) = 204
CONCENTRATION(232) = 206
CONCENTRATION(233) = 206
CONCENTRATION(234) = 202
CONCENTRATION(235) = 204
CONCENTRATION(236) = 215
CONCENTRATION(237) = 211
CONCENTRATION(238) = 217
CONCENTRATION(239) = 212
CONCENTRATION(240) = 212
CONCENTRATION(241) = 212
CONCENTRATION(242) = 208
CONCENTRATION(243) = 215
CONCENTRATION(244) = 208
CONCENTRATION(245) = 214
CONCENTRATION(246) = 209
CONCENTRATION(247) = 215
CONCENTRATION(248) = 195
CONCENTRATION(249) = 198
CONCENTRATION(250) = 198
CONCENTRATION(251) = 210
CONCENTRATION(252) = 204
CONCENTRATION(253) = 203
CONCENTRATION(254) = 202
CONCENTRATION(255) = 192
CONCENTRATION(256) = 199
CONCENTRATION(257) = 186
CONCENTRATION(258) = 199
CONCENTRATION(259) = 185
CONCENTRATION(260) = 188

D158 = 1.8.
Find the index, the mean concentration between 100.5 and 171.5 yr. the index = 134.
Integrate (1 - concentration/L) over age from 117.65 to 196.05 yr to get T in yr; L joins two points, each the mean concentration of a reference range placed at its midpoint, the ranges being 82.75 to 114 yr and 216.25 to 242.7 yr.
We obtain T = 7.0 yr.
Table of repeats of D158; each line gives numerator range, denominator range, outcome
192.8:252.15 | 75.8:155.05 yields 1.46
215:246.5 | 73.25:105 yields 1.38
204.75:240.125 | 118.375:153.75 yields 1.49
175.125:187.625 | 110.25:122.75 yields 2.32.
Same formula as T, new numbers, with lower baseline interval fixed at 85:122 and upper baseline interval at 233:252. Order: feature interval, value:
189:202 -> 1.8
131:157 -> -1.3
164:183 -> -1.5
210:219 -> 0.1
